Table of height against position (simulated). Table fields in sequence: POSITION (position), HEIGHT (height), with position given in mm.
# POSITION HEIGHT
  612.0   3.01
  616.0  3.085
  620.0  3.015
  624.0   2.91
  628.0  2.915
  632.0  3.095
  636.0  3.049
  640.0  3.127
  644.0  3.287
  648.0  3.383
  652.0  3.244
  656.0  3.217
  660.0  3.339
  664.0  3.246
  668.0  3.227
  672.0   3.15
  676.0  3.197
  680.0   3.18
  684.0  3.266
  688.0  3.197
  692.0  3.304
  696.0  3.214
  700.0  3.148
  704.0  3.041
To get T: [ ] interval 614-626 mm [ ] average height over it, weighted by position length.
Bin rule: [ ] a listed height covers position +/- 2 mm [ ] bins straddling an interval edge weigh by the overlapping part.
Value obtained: 3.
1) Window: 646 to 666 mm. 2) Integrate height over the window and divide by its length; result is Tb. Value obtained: 3.29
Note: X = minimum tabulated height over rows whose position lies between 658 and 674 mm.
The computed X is 3.15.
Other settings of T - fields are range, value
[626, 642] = 3.05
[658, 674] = 3.24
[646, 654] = 3.31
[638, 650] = 3.27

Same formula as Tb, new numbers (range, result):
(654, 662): 3.28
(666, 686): 3.2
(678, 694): 3.24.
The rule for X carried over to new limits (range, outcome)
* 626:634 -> 2.915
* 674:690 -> 3.18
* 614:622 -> 3.015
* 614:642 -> 2.91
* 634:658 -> 3.049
